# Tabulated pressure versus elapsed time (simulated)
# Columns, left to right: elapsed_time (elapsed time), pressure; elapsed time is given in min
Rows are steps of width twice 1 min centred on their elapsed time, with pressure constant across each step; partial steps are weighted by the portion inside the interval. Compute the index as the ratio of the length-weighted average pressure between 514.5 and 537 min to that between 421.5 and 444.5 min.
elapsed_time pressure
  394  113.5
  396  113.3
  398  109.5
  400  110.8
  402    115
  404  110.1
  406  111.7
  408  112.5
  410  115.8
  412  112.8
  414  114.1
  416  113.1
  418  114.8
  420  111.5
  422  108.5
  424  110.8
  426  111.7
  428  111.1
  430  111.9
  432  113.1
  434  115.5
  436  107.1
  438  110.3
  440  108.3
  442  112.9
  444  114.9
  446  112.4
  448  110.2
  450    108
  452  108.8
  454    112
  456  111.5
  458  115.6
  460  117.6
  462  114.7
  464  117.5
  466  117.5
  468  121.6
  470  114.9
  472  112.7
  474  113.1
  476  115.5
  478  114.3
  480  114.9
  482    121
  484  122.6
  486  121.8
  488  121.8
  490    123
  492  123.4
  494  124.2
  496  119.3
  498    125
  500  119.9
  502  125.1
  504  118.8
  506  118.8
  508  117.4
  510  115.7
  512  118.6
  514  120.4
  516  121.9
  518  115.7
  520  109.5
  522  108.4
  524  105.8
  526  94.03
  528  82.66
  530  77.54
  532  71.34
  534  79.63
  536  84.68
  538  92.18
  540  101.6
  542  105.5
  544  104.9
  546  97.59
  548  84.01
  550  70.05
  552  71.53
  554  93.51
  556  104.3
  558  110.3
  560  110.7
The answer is 0.86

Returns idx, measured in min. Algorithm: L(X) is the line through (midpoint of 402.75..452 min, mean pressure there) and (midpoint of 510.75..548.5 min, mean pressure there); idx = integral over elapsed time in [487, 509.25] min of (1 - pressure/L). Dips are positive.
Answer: -4.00 min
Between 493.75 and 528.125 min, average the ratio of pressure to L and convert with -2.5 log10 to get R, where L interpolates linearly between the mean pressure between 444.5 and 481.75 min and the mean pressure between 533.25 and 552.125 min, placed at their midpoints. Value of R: -0.15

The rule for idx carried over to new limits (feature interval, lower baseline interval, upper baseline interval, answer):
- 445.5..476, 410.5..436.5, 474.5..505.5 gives 0.8 min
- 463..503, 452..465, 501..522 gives -1.2 min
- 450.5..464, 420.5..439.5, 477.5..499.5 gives 0.3 min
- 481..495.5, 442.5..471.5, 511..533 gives -1.9 min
